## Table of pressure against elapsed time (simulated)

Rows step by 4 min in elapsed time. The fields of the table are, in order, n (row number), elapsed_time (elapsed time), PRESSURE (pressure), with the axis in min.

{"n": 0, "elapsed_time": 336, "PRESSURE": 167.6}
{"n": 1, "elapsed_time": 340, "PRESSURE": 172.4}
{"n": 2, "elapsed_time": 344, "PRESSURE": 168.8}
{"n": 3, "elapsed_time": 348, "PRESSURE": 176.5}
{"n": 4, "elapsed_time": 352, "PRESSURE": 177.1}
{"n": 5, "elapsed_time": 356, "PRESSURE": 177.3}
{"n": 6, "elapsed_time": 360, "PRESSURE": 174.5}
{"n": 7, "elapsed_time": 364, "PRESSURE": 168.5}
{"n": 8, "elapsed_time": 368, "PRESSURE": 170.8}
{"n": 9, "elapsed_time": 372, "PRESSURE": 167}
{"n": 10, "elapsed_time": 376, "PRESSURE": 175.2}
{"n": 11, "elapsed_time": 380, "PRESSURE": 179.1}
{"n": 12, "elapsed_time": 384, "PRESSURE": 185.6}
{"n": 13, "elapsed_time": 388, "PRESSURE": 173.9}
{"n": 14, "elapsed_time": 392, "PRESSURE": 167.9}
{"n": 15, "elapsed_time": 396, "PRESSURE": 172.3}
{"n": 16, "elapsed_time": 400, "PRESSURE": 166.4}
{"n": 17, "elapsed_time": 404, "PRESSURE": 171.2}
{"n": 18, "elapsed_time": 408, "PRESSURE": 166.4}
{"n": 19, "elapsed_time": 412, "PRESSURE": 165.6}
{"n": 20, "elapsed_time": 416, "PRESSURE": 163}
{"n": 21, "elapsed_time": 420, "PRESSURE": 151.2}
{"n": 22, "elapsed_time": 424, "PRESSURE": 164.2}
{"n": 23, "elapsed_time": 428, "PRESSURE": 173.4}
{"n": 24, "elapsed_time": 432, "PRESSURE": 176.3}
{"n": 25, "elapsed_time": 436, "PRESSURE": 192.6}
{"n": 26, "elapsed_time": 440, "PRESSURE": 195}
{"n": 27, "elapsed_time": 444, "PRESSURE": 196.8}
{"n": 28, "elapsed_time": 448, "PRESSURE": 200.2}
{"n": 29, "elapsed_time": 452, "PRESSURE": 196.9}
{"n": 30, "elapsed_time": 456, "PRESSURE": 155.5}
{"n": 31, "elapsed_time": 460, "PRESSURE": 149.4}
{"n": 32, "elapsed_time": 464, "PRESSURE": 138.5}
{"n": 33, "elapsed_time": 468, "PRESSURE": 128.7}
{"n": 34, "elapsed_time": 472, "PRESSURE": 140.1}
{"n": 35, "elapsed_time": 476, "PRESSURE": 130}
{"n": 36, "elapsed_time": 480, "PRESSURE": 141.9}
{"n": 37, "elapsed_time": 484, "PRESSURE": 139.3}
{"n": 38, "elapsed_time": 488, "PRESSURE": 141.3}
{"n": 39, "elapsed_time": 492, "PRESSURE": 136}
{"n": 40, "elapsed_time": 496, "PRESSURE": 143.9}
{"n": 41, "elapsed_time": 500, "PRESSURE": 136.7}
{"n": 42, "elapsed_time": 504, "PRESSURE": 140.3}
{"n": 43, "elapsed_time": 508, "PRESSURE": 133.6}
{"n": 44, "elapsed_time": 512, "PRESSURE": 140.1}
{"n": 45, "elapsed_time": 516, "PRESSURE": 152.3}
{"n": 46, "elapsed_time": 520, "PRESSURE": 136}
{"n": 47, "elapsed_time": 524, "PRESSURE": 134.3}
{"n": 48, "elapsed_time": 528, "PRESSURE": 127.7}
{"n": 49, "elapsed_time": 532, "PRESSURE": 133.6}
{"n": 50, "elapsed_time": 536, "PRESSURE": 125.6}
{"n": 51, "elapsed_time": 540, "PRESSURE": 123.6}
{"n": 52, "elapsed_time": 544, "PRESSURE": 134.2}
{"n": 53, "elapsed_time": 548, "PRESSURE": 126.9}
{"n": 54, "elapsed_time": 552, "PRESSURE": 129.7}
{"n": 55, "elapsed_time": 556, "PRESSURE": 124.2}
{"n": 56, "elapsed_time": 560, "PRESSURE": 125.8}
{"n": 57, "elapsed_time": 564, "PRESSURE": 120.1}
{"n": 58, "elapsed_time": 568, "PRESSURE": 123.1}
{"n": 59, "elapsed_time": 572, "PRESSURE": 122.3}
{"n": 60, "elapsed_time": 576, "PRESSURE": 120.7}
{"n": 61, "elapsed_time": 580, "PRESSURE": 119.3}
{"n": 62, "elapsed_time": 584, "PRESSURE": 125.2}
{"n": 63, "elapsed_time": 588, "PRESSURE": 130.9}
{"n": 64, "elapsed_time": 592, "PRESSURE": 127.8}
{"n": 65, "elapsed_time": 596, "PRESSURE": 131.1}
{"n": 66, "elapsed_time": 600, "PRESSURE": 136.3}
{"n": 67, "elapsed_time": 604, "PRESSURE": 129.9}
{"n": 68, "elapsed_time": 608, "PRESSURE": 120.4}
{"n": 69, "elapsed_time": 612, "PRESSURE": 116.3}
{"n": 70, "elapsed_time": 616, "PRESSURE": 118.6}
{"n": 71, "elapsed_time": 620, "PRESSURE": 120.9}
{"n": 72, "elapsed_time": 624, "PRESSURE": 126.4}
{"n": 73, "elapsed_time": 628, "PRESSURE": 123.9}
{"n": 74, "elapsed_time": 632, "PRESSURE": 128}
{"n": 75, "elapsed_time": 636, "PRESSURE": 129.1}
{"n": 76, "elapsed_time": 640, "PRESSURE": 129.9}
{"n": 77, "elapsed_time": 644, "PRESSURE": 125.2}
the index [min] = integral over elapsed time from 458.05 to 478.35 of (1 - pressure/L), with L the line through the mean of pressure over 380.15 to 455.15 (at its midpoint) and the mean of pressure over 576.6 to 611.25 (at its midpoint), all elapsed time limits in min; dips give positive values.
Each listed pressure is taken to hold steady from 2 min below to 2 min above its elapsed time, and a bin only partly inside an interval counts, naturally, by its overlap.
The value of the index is 3.1 min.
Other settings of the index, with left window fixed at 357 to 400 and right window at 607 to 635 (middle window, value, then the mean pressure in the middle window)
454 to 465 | 0.5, 149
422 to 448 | -3.7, 184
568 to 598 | 1.2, 125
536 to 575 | 3.1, 125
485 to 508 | 1.5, 139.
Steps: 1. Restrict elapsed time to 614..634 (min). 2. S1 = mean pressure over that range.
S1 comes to 124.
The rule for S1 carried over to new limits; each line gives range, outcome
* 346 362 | 176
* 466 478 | 133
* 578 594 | 126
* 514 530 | 138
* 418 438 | 172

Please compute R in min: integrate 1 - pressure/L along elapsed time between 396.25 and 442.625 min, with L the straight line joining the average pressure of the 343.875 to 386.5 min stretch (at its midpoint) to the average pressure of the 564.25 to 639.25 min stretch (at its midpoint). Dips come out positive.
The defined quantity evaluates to -2.4 min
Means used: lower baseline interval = 175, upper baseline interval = 125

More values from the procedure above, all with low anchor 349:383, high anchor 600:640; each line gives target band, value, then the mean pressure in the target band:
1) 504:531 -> 1.35 min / 137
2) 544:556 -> 0.84 min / 129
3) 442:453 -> -2.77 min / 198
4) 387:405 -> -0.19 min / 170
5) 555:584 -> 2.62 min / 122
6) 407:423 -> 0.31 min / 161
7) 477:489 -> 0.91 min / 140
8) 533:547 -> 1.21 min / 128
